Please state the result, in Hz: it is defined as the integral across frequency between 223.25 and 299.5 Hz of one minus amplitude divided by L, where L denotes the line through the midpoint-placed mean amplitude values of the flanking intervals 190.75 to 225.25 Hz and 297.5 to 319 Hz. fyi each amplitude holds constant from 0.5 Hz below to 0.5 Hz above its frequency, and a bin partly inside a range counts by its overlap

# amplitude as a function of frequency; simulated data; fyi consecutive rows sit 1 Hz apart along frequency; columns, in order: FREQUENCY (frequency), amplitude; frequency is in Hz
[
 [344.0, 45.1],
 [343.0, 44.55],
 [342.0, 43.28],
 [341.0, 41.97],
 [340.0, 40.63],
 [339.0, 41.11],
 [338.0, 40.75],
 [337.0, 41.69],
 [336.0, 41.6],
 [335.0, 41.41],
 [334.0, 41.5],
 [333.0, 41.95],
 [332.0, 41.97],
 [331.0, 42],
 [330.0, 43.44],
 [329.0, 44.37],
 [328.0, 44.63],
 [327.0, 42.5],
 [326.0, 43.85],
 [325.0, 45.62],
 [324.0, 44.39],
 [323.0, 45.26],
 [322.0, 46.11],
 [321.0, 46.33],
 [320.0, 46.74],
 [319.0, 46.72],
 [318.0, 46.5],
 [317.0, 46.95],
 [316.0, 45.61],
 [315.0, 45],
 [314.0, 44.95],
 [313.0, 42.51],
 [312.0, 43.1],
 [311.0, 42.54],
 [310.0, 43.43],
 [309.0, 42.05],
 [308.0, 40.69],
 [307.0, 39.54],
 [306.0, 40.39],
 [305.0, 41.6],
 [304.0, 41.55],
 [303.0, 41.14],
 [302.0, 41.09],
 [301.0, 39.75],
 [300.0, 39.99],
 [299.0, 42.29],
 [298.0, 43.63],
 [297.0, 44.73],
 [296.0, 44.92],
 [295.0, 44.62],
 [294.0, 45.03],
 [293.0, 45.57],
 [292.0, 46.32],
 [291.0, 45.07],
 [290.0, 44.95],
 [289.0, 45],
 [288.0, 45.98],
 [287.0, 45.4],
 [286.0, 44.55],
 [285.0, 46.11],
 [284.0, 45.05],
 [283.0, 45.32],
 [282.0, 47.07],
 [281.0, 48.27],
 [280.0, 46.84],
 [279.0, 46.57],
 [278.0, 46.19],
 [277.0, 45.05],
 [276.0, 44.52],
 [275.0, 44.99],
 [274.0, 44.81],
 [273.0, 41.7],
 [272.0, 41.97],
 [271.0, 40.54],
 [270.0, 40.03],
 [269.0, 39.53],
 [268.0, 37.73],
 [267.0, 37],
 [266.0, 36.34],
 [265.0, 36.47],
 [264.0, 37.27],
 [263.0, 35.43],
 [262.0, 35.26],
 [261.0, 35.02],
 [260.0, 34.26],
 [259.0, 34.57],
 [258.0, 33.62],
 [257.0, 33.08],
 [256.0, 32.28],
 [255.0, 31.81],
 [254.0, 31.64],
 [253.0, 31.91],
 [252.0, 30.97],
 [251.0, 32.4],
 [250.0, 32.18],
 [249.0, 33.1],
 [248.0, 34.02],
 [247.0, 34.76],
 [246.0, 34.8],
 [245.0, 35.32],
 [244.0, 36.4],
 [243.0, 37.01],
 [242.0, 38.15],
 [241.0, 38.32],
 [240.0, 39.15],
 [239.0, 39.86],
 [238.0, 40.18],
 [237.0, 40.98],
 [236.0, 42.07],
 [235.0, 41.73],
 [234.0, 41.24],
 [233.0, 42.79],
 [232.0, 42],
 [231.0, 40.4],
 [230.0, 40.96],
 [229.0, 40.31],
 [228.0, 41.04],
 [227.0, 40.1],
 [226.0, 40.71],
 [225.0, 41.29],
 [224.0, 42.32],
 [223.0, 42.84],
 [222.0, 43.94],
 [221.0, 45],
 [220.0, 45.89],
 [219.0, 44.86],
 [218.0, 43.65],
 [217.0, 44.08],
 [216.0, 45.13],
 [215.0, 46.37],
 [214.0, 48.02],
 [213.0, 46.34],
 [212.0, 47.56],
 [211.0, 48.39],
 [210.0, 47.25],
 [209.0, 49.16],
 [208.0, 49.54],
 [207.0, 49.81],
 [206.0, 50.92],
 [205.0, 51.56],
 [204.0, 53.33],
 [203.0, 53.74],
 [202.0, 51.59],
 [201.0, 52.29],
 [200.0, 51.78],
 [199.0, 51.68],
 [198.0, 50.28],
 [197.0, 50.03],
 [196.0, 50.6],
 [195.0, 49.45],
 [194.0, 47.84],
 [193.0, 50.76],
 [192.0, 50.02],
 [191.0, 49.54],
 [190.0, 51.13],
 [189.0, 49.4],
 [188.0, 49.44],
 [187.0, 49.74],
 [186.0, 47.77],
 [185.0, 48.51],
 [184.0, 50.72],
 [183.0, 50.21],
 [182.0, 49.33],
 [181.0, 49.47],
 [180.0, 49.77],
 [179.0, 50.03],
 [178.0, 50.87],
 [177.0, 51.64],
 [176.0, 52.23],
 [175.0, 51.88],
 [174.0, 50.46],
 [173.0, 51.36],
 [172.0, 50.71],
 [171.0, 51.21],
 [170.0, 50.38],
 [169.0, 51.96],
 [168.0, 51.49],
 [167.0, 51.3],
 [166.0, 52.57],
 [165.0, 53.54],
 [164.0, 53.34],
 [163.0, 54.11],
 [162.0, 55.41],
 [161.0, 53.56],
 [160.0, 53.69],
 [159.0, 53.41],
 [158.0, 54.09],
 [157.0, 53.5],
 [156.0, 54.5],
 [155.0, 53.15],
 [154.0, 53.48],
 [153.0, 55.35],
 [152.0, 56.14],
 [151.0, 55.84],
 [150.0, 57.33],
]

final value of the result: 8.5 Hz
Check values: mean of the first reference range 48.2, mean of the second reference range 42.7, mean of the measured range 40.2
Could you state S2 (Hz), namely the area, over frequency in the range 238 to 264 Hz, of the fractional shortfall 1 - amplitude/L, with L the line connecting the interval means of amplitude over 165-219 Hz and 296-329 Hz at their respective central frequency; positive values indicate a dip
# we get 6.7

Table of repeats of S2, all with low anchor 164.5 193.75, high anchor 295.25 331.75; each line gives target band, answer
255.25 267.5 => 3.0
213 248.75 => 5.1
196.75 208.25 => -0.5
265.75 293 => 0.8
